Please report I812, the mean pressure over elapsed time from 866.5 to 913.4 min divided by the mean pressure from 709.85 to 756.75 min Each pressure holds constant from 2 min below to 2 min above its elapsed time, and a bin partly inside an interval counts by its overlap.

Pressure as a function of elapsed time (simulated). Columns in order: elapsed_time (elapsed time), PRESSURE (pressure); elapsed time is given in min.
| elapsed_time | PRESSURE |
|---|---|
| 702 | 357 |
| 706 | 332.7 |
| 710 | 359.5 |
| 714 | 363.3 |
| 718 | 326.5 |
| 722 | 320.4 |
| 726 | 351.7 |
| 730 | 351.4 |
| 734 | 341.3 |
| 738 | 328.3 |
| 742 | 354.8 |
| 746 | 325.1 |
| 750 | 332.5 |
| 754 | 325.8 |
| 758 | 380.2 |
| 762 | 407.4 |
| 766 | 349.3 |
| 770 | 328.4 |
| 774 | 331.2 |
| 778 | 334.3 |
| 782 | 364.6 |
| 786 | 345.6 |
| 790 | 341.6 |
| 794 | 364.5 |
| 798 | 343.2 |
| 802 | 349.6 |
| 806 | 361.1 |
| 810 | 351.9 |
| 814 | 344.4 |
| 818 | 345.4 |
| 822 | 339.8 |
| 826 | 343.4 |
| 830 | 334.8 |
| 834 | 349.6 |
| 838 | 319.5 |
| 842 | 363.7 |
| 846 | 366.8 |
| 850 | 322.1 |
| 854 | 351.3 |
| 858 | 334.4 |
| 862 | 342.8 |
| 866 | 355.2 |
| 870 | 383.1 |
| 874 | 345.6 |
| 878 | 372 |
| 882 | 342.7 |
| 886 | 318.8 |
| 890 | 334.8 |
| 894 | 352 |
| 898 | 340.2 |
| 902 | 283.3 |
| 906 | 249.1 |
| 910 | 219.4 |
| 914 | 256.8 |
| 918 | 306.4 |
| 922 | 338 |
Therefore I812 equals 0.9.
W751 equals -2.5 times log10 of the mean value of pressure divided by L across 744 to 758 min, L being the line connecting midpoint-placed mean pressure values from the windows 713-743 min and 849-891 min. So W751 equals 0.02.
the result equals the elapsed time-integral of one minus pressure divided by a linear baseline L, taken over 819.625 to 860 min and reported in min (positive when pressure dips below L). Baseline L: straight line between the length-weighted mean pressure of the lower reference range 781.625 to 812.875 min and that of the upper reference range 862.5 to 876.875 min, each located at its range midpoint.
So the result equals 1.6 min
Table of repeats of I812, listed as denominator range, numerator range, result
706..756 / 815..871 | 1.02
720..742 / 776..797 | 1.03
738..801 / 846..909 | 0.96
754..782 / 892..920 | 0.81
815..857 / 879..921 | 0.88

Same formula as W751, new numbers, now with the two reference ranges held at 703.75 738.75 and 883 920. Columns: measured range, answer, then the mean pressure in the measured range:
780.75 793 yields -0.08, 351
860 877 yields -0.17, 358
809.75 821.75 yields -0.09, 345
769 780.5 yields -0.01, 333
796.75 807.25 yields -0.09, 351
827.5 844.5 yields -0.10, 343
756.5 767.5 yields -0.15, 380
